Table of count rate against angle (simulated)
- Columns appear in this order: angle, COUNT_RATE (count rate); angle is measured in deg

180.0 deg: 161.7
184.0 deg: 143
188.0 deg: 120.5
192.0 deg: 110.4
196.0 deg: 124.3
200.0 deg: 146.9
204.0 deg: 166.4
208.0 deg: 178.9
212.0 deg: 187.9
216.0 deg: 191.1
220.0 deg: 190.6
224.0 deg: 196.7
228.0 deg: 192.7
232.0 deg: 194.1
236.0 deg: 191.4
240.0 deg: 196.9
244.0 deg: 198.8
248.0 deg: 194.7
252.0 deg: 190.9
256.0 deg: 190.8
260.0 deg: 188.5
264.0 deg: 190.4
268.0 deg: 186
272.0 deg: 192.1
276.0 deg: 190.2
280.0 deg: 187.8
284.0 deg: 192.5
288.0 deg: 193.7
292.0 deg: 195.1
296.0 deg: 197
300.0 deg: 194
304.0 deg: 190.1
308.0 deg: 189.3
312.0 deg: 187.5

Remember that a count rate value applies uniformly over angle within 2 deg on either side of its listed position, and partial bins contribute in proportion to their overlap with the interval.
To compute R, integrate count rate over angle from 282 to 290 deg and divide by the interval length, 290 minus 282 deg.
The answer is 193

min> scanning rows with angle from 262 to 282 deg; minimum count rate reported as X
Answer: 186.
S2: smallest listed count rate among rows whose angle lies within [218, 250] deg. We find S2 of 190.6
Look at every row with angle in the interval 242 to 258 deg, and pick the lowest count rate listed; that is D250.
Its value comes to 190.8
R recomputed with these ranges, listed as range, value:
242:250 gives 197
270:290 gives 191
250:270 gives 189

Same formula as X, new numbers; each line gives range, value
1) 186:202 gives 110.4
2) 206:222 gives 178.9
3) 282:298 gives 192.5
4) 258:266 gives 188.5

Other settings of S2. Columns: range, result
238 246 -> 196.9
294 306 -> 190.1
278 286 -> 187.8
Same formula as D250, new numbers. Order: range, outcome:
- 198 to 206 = 146.9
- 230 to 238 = 191.4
